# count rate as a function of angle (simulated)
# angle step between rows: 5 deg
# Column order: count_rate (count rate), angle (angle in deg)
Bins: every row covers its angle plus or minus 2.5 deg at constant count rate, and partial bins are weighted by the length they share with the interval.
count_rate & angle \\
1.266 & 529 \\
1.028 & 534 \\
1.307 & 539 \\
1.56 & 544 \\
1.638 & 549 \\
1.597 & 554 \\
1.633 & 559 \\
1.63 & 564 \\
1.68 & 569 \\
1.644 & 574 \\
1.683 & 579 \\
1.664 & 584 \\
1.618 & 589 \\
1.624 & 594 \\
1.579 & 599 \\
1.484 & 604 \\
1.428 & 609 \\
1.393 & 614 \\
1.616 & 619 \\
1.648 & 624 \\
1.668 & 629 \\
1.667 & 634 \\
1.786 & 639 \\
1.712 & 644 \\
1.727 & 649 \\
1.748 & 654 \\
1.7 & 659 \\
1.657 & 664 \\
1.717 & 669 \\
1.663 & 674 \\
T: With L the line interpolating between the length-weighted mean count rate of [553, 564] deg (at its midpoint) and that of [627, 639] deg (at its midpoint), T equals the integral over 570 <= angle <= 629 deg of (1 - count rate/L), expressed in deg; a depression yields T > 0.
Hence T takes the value 2.6 deg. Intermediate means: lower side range 1.62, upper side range 1.69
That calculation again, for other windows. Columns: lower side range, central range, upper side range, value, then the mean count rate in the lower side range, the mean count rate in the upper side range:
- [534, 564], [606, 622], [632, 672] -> 1.51 deg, 1.51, 1.71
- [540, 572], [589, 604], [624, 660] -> 0.65 deg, 1.61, 1.71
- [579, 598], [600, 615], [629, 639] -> 1.88 deg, 1.64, 1.7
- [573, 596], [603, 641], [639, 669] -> 2.19 deg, 1.65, 1.72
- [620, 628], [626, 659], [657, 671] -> -0.97 deg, 1.65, 1.69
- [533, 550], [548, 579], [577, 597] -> -2.61 deg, 1.39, 1.64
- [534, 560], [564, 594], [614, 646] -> -1.85 deg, 1.49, 1.66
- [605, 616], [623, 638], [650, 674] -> -1.41 deg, 1.42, 1.7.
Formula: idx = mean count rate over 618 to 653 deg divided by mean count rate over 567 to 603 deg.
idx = 1.04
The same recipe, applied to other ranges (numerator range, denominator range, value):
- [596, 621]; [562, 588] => 0.90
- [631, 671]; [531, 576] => 1.13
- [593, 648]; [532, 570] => 1.06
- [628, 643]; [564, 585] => 1.03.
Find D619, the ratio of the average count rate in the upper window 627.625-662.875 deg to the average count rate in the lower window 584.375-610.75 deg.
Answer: 1.1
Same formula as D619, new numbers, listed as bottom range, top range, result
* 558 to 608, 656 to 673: 1.04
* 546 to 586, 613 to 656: 1.02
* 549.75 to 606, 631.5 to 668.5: 1.06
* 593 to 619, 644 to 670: 1.14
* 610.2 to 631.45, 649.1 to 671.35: 1.09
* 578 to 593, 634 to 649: 1.05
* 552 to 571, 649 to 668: 1.04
